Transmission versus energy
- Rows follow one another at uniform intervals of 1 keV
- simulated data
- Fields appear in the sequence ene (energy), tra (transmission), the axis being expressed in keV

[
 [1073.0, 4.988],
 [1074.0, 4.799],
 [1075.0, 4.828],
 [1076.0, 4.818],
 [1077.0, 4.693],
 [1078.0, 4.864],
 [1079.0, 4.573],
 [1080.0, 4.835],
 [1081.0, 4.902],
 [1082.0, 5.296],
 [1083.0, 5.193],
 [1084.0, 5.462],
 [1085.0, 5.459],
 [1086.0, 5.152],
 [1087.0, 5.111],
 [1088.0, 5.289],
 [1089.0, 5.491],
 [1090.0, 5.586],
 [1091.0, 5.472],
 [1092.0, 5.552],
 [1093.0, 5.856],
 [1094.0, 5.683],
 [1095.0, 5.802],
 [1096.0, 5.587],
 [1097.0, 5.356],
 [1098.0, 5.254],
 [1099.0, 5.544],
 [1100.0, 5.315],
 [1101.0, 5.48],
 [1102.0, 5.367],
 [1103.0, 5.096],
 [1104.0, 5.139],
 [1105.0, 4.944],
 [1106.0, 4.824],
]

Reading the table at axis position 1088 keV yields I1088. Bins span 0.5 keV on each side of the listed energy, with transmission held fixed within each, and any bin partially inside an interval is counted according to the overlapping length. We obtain 5.289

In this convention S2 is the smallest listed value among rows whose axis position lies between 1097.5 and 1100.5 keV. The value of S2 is 5.254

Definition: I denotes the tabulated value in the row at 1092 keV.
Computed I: 5.552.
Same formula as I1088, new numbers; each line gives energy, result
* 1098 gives 5.254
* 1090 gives 5.586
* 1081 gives 4.902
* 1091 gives 5.472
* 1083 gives 5.193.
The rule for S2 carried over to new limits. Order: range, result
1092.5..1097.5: 5.356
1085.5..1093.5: 5.111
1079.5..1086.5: 4.835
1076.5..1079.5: 4.573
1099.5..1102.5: 5.315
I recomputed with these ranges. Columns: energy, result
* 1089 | 5.491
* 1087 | 5.111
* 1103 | 5.096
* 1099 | 5.544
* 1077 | 4.693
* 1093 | 5.856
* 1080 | 4.835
